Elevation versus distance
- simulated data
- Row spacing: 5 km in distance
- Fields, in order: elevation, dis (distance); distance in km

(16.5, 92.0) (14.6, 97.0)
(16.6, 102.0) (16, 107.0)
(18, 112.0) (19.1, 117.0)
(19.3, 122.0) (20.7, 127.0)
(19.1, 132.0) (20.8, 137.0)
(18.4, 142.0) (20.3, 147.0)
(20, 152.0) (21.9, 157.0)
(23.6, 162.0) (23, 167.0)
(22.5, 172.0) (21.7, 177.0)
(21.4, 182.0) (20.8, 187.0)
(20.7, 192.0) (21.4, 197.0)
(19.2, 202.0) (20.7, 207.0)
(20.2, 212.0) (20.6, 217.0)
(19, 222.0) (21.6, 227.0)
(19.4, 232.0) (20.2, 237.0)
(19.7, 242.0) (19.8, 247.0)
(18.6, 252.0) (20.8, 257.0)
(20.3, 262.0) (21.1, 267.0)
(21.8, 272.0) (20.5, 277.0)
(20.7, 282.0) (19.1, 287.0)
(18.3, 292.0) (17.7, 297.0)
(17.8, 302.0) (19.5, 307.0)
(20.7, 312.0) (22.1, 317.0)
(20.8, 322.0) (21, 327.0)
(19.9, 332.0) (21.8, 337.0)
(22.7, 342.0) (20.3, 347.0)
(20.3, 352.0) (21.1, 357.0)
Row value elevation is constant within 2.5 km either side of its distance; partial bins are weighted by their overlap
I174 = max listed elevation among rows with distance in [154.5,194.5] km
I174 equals 23.6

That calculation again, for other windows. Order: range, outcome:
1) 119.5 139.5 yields 20.8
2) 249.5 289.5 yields 21.8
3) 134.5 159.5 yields 21.9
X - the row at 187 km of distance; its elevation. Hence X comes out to 20.8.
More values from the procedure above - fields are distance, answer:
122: 19.3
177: 21.7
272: 21.8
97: 14.6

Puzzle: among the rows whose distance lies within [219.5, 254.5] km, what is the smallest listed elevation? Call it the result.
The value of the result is 18.6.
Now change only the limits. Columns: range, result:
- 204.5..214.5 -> 20.2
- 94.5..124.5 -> 14.6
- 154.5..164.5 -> 21.9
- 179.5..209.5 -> 19.2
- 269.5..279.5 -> 20.5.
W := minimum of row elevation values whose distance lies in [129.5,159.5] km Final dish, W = 18.4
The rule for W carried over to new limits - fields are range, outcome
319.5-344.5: 19.9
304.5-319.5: 19.5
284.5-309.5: 17.7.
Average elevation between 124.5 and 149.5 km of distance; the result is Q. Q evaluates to 19.9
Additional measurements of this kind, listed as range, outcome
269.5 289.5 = 20.5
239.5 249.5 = 19.8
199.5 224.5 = 19.9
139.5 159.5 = 20.1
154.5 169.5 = 22.8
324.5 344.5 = 21.4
